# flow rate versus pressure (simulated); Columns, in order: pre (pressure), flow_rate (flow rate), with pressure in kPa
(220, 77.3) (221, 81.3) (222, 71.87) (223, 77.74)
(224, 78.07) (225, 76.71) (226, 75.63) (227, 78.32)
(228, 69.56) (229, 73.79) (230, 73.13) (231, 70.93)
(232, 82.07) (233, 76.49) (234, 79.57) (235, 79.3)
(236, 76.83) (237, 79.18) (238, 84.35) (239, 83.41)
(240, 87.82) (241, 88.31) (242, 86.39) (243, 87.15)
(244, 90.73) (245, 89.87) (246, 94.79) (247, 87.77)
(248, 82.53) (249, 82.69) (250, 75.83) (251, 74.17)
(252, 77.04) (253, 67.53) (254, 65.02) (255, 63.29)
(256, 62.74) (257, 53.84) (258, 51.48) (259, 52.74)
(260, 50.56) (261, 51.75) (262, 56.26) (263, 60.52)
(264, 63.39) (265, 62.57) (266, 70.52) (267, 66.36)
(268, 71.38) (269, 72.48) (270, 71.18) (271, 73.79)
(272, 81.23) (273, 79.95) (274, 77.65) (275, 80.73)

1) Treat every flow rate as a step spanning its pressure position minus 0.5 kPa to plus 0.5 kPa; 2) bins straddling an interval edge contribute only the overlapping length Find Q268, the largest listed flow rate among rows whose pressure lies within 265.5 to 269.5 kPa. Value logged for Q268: 72.48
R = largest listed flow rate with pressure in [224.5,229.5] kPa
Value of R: 78.32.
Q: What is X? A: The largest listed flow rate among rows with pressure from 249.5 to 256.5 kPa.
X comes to 77.04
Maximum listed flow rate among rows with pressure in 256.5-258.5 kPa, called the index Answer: 53.84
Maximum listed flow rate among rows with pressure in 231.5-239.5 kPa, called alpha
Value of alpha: 84.35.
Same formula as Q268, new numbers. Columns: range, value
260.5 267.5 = 70.52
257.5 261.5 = 52.74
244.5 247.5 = 94.79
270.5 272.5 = 81.23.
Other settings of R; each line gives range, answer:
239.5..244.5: 90.73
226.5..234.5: 82.07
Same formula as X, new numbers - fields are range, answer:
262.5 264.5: 63.39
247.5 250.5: 82.69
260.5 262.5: 56.26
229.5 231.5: 73.13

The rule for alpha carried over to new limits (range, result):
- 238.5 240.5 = 87.82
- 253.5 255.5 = 65.02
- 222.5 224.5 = 78.07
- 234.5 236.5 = 79.3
